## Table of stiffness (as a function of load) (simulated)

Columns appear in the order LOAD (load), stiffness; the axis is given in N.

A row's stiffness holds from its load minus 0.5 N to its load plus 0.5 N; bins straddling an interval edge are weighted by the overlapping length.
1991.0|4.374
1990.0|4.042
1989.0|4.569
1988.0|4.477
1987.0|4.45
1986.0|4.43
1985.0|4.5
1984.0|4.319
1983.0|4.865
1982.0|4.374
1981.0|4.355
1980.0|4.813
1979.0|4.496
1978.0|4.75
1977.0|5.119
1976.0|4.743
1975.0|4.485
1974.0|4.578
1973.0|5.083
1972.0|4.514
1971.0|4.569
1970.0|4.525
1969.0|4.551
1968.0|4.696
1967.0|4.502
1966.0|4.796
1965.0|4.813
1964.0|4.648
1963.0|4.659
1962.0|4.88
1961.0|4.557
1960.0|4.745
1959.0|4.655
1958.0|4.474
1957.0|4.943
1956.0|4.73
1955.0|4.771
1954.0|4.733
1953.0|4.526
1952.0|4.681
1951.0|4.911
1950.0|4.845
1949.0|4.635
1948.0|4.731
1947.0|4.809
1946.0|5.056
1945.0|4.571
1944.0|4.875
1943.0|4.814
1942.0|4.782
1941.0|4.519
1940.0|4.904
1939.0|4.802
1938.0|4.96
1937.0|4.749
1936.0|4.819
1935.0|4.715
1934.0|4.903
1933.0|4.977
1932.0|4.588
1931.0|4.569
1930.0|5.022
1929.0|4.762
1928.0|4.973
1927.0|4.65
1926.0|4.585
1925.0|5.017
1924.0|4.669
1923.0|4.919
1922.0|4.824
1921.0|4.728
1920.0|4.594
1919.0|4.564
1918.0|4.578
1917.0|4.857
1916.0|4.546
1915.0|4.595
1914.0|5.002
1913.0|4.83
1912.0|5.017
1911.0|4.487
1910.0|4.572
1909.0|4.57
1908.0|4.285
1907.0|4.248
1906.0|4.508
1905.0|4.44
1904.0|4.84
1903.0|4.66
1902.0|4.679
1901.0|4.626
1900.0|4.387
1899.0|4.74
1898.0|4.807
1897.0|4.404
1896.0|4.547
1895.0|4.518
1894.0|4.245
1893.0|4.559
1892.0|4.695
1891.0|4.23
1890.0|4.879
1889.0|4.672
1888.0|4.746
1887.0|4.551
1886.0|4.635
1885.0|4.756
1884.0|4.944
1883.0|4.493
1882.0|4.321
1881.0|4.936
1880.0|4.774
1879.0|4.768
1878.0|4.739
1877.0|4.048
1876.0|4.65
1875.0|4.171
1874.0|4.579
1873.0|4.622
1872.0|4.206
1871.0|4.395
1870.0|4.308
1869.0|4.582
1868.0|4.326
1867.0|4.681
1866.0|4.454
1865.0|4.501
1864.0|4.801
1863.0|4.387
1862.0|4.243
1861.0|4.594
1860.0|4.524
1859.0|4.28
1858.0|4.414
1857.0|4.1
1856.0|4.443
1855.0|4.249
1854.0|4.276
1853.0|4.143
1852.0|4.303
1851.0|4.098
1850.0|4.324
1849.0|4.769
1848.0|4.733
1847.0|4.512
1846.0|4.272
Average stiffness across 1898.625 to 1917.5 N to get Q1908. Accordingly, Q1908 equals 4.62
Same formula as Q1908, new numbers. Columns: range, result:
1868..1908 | 4.56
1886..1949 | 4.69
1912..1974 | 4.74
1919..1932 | 4.76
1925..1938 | 4.79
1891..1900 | 4.54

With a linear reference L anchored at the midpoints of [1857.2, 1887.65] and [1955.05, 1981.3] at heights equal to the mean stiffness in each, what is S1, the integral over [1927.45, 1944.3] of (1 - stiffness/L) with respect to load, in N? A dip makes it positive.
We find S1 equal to -0.6 N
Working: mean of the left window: 4.52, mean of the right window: 4.68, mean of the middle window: 4.81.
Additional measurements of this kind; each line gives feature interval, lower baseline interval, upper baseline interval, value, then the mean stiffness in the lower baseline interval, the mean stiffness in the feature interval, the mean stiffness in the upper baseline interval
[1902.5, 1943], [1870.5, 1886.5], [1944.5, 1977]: -0.7 N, 4.56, 4.72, 4.71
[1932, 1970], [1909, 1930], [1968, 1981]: -0.3 N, 4.74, 4.74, 4.67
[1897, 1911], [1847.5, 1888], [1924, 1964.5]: 0.2 N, 4.48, 4.56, 4.76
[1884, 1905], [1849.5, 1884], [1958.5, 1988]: -0.6 N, 4.44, 4.61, 4.63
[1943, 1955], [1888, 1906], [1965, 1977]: -0.3 N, 4.59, 4.76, 4.67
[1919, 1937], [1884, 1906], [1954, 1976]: -0.5 N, 4.61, 4.78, 4.68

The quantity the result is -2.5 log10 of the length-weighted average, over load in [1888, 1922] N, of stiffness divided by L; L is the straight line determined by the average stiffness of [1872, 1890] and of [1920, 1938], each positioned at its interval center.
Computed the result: 0.02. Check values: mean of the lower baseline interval 4.61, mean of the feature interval 4.61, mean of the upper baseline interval 4.79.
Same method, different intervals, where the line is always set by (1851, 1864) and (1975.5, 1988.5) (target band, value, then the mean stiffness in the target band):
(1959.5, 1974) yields -0.028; 4.68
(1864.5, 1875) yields -0.022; 4.45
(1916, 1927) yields -0.060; 4.72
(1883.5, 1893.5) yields -0.063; 4.67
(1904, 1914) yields -0.035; 4.59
